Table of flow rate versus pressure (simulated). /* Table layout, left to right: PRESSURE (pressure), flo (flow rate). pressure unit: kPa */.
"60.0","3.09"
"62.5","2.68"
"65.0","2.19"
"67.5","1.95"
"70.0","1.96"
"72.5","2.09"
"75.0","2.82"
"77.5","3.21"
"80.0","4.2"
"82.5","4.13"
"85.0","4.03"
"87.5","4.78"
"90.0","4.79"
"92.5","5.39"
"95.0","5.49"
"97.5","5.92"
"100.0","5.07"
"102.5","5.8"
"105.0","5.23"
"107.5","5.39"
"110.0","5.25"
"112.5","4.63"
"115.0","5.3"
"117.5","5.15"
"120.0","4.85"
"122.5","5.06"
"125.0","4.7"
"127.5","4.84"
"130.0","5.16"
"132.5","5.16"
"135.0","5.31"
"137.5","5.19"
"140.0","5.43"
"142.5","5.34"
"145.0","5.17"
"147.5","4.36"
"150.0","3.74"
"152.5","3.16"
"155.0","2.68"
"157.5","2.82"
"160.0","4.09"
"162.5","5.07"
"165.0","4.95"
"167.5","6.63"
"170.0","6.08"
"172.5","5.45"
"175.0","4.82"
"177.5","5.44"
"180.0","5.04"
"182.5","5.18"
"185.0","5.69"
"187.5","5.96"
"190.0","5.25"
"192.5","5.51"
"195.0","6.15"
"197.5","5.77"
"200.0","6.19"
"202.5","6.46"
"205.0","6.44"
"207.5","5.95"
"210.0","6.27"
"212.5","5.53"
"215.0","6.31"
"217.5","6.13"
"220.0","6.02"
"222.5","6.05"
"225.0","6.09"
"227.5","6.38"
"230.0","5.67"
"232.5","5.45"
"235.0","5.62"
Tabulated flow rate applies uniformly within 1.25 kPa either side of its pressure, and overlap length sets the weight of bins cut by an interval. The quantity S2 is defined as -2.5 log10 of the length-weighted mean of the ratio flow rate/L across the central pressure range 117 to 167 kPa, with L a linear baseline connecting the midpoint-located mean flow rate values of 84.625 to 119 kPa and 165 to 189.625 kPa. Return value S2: 0.16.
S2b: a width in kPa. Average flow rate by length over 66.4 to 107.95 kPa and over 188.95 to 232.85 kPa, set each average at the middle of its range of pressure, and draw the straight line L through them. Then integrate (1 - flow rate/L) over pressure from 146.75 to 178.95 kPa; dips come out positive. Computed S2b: 4.62 kPa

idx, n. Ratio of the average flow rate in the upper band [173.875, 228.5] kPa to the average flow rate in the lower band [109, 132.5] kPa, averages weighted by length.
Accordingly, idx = 1.17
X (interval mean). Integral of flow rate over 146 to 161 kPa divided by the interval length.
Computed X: 3.49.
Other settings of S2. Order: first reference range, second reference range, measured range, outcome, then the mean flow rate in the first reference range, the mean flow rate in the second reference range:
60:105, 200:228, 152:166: 0.34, 3.93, 6.14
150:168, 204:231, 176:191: -0.11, 4.07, 6.08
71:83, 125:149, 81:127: -0.25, 3.21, 5.07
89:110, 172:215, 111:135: 0.10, 5.38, 5.73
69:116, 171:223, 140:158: 0.27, 4.51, 5.79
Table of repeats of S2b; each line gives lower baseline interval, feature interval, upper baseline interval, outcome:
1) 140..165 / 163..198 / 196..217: -2.7 kPa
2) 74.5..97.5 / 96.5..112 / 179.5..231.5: -2.4 kPa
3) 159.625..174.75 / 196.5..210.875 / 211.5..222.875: -0.8 kPa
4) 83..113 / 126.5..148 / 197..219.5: 1.4 kPa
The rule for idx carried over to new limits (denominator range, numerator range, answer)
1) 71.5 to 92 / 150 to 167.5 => 1.04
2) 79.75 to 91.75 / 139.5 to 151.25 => 1.07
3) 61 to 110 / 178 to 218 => 1.43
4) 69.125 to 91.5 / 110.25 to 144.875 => 1.41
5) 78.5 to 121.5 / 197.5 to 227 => 1.22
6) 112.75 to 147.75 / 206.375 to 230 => 1.19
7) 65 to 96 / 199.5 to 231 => 1.67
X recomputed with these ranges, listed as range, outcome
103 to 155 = 4.88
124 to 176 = 4.77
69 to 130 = 4.61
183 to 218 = 5.95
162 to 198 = 5.54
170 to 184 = 5.27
